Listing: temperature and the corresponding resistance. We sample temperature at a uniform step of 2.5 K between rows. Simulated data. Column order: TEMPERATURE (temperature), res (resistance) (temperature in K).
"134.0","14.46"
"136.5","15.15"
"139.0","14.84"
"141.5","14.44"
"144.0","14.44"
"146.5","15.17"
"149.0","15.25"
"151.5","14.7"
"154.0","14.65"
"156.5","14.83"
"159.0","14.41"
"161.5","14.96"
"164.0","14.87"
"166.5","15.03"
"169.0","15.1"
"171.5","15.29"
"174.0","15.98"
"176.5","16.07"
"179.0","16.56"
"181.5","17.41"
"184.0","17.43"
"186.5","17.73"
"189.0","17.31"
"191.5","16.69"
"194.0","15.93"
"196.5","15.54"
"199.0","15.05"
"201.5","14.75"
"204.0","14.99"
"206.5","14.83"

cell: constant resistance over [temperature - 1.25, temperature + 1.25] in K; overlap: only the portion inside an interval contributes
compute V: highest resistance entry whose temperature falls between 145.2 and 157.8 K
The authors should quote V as 15.25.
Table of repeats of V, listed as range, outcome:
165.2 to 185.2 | 17.43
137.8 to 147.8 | 15.17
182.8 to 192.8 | 17.73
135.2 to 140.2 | 15.15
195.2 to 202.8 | 15.54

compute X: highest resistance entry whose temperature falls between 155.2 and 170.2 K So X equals 15.1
